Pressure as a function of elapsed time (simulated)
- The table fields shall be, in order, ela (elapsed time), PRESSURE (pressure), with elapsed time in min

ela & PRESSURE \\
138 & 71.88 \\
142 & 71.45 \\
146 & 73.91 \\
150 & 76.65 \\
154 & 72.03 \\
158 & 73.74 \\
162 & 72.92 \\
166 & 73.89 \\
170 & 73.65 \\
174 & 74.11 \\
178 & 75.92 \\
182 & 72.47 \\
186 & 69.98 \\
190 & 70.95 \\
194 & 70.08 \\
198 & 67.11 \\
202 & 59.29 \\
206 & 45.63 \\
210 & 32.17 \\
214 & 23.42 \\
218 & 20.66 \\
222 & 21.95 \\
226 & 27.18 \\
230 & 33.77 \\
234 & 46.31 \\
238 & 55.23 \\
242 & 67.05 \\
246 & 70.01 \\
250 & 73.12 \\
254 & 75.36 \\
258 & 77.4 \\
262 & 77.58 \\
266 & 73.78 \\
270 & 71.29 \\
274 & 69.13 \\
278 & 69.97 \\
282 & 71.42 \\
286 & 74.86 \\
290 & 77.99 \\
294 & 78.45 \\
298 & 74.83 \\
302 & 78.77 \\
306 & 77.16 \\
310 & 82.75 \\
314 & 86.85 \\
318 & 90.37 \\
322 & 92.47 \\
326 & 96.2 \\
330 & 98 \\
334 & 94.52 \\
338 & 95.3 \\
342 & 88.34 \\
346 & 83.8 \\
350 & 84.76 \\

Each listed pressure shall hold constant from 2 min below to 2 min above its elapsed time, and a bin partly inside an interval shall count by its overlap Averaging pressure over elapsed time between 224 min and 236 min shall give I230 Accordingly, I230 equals 35.8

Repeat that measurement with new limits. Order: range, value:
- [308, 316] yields 84.8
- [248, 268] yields 75.4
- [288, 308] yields 77.4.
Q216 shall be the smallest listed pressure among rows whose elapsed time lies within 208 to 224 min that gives 20.66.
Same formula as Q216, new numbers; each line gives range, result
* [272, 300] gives 69.13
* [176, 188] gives 69.98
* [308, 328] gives 82.75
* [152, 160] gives 72.03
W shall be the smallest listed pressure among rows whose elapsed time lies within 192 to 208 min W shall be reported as 45.63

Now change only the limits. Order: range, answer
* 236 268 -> 55.23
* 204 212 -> 32.17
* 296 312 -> 74.83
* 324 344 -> 88.34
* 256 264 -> 77.4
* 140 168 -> 71.45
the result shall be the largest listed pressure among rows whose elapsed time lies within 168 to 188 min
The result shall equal 75.92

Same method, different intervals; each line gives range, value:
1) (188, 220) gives 70.95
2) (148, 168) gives 76.65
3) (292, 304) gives 78.77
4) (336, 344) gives 95.3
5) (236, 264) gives 77.58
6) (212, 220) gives 23.42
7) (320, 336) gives 98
